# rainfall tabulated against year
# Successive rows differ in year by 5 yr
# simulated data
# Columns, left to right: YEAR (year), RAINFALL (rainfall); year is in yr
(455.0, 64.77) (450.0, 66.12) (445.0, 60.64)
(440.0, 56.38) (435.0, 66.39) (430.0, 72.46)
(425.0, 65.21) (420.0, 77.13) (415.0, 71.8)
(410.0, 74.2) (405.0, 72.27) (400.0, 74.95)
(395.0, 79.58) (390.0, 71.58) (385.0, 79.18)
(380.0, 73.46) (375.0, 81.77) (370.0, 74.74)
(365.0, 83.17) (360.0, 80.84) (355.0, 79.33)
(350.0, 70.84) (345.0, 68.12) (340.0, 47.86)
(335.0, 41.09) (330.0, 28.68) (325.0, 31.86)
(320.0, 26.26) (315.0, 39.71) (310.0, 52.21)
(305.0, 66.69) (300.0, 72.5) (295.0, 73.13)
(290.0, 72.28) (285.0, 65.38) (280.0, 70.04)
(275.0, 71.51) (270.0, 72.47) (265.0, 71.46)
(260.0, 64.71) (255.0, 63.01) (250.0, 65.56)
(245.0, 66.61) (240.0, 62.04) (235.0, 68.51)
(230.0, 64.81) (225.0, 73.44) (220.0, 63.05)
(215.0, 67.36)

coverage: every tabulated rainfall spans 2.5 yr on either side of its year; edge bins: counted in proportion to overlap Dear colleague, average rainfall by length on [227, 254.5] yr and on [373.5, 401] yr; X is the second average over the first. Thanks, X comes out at 1.2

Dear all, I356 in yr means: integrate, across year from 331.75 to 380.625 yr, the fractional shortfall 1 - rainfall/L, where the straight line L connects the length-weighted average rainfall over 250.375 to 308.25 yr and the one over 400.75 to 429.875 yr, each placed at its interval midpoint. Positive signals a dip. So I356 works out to 1.1 yr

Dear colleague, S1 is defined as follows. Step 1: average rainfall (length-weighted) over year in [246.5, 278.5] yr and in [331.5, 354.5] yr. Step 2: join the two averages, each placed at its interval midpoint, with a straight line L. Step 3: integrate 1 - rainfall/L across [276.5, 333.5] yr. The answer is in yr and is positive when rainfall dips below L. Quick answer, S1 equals 7.8 yr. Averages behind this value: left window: 68.1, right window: 57.7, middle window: 54.5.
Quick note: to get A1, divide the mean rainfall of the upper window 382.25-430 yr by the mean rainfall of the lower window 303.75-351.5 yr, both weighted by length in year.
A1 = 1.6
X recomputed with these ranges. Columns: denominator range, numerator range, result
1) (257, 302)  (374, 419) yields 1.07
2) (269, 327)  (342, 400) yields 1.28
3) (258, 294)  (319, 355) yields 0.69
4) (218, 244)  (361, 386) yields 1.18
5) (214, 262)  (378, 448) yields 1.08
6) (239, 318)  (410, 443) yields 1.05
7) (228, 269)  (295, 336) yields 0.71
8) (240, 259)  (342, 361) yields 1.14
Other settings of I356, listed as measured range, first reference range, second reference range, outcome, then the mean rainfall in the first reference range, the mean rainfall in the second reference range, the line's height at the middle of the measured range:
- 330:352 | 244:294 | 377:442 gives 5.3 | 68.5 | 72.1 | 70.3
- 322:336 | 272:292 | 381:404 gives 7.7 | 69.8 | 75.9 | 72.4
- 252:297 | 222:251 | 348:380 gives 0.6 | 66.8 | 78.2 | 70.2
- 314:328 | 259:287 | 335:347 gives 6.4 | 69.6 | 54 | 58.6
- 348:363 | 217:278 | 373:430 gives -1.1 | 67.3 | 74.5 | 72.3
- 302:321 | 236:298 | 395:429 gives 5.8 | 68.2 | 73.1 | 69.7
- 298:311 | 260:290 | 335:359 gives 0.6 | 69.9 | 64.8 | 67.8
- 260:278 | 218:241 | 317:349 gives -4.2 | 66.7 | 42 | 57.3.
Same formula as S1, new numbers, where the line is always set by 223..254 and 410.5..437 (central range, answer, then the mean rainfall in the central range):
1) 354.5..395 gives -4.80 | 78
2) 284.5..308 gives -0.73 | 70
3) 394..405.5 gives -0.86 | 75.7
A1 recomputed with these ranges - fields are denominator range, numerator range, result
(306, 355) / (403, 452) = 1.43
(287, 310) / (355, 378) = 1.16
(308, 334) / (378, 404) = 2.12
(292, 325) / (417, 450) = 1.24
